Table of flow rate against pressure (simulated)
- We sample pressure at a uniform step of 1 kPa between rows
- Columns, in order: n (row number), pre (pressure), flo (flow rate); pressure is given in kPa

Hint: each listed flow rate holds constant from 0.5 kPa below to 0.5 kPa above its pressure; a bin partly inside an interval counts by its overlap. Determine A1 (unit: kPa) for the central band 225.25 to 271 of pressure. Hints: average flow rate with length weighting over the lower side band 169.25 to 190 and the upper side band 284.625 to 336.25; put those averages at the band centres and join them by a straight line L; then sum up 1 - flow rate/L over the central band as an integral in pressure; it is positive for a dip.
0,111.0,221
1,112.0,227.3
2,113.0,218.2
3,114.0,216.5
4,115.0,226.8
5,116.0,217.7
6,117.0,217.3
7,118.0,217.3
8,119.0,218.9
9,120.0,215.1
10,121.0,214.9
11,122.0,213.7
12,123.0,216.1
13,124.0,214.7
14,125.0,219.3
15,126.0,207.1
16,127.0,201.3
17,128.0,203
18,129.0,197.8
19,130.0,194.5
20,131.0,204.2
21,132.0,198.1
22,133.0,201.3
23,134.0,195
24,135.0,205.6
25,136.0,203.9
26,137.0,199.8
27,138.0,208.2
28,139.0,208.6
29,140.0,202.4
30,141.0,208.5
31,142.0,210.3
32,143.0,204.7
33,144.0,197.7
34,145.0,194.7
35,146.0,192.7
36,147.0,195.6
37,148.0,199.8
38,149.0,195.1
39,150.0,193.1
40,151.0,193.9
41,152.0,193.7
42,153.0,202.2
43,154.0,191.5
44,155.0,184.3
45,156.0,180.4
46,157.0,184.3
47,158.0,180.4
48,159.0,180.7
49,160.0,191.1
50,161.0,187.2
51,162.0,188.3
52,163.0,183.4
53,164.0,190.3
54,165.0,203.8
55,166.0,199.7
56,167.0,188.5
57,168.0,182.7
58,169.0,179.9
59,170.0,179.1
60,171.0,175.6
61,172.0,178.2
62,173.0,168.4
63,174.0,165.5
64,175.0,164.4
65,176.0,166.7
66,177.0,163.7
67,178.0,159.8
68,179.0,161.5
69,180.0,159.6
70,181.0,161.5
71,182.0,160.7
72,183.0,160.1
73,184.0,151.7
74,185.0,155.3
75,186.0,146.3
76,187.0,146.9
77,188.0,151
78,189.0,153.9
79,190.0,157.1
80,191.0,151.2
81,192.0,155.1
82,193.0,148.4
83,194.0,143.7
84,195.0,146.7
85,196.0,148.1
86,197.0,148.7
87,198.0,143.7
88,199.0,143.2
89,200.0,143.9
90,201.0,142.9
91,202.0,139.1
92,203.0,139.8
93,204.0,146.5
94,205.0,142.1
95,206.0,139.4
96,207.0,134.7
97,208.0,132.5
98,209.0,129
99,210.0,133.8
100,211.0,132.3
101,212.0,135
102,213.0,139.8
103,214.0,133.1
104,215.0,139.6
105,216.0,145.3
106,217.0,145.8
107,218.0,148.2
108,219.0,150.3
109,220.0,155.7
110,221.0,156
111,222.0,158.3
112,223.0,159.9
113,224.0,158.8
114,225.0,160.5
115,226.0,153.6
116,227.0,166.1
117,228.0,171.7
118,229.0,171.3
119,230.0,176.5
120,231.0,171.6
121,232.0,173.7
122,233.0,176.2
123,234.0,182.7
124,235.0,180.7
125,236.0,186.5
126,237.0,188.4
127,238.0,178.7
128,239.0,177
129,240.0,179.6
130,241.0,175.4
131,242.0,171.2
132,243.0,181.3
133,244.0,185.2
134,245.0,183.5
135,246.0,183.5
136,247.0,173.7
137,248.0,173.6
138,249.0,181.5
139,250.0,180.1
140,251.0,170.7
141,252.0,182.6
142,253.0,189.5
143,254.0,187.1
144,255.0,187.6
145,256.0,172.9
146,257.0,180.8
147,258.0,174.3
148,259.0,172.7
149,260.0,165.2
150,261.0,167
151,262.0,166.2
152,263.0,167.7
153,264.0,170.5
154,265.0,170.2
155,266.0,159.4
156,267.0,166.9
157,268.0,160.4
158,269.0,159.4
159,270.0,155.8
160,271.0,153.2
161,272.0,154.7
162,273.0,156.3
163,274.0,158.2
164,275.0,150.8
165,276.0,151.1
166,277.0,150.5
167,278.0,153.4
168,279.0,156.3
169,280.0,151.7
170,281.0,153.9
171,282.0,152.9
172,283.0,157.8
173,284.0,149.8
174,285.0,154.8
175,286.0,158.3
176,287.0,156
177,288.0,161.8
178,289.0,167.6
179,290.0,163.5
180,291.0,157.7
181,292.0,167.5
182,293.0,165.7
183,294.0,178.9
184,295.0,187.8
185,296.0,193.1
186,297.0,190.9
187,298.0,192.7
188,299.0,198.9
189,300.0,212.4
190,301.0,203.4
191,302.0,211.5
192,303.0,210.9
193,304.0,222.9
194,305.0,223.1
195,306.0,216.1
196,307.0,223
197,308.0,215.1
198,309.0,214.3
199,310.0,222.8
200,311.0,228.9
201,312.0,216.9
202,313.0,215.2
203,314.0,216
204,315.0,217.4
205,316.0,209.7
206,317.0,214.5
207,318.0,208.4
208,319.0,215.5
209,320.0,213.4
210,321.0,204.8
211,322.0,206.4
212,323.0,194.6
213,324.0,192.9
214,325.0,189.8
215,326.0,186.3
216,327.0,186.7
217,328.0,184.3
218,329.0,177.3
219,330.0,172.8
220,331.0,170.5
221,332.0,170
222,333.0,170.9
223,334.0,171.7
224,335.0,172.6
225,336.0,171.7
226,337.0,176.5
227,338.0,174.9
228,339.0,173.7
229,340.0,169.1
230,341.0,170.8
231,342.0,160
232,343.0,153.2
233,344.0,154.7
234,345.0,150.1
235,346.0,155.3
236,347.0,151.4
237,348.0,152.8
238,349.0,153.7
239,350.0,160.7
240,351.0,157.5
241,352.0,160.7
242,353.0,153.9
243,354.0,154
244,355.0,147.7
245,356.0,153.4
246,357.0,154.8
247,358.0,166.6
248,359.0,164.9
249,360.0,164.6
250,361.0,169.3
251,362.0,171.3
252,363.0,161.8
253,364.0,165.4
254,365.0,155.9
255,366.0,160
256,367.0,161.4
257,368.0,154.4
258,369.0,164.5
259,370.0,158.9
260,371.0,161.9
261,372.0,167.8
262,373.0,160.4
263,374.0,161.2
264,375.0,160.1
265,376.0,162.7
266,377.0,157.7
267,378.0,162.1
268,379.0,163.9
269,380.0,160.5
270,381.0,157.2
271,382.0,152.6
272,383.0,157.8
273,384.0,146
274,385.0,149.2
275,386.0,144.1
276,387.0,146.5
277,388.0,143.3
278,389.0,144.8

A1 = 1.04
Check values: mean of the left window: 162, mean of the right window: 193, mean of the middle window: 174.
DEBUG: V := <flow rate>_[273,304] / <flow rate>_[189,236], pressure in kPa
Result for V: 1.13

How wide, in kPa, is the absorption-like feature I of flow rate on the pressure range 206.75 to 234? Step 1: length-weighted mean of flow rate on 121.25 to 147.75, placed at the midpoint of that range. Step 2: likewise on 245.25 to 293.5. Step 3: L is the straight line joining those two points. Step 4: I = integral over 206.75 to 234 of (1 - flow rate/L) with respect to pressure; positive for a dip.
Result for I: 4.0 kPa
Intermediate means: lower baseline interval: 204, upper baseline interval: 165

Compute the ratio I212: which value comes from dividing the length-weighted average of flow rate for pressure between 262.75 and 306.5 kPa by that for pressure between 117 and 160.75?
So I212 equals 0.9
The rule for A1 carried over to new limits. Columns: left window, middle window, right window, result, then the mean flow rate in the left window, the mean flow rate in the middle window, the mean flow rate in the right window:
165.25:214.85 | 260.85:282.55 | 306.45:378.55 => 0.99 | 154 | 158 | 176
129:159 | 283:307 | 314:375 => -0.89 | 197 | 185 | 172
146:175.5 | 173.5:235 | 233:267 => 9.83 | 186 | 153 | 177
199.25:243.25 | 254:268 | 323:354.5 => -0.92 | 157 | 171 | 168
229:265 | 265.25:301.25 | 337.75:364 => 1.21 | 177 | 165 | 160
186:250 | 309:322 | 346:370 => -4.61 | 158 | 215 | 159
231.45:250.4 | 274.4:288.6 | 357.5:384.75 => 1.59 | 180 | 154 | 161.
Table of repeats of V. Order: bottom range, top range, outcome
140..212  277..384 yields 1.04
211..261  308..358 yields 1.07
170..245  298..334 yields 1.29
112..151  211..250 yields 0.80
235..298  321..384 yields 0.98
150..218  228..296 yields 1.05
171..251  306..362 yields 1.14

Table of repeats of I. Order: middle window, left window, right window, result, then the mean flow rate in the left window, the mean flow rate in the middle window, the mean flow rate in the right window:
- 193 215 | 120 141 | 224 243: 5.19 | 206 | 140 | 174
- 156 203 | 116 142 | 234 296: 7.00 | 208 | 165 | 169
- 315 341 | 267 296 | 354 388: -4.63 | 160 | 187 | 159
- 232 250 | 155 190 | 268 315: -0.27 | 172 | 180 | 181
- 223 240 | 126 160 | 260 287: -0.26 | 197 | 173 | 158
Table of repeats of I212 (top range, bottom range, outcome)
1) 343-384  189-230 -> 1.08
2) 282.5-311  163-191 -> 1.13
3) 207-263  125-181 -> 0.87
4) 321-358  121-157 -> 0.84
